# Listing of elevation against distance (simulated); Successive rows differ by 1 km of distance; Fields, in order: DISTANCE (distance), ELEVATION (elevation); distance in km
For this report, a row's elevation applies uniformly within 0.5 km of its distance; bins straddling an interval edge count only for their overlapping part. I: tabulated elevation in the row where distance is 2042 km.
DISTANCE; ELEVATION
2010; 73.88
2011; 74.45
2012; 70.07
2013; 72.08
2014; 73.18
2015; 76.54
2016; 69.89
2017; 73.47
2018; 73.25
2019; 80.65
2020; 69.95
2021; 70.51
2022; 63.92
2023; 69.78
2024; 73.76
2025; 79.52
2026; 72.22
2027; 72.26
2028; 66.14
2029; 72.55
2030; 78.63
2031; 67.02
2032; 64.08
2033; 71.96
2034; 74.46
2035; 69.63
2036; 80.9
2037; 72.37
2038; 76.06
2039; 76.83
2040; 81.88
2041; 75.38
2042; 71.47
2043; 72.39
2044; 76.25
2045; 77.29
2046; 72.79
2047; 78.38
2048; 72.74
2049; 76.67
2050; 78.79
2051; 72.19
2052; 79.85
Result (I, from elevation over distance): 71.47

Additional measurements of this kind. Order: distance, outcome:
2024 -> 73.76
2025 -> 79.52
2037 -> 72.37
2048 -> 72.74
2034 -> 74.46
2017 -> 73.47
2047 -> 78.38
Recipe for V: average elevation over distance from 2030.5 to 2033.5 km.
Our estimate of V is 67.7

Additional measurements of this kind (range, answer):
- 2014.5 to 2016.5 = 73.2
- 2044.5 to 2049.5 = 75.6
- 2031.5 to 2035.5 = 70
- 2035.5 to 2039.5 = 76.5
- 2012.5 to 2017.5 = 73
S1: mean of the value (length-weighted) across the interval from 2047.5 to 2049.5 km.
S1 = 74.7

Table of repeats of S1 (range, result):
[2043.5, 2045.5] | 76.8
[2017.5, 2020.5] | 74.6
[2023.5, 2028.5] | 72.8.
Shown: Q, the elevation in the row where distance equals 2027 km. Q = 72.26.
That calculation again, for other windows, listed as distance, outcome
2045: 77.29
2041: 75.38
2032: 64.08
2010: 73.88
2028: 66.14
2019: 80.65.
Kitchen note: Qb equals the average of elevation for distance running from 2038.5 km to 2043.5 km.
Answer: 75.6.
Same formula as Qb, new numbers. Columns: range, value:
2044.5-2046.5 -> 75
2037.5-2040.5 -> 78.3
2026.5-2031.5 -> 71.3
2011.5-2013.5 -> 71.1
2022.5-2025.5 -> 74.4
